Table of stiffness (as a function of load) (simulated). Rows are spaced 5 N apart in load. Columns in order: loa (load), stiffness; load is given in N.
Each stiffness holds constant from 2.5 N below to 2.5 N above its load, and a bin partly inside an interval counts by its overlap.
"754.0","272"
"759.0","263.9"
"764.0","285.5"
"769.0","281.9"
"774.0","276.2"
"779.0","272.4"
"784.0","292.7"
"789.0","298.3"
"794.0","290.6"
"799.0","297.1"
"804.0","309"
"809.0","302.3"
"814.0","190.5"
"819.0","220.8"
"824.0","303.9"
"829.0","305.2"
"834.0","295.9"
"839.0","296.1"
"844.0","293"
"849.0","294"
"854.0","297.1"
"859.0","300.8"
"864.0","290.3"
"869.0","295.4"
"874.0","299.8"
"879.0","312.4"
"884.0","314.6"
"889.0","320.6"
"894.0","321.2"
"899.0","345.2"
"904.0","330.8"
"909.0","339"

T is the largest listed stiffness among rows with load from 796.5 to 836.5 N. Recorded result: 309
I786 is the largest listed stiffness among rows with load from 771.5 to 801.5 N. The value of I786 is 298.3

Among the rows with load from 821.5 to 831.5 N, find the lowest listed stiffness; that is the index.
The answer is 303.9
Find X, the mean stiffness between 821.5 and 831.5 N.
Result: 305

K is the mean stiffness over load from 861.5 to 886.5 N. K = 302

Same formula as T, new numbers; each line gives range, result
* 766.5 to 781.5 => 281.9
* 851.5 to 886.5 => 314.6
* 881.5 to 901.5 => 345.2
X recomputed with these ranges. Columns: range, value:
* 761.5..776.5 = 281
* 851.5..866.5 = 296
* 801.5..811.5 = 306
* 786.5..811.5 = 299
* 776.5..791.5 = 288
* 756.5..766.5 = 275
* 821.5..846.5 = 299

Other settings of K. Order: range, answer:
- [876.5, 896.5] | 317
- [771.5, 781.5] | 274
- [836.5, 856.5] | 295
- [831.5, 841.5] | 296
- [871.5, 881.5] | 306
